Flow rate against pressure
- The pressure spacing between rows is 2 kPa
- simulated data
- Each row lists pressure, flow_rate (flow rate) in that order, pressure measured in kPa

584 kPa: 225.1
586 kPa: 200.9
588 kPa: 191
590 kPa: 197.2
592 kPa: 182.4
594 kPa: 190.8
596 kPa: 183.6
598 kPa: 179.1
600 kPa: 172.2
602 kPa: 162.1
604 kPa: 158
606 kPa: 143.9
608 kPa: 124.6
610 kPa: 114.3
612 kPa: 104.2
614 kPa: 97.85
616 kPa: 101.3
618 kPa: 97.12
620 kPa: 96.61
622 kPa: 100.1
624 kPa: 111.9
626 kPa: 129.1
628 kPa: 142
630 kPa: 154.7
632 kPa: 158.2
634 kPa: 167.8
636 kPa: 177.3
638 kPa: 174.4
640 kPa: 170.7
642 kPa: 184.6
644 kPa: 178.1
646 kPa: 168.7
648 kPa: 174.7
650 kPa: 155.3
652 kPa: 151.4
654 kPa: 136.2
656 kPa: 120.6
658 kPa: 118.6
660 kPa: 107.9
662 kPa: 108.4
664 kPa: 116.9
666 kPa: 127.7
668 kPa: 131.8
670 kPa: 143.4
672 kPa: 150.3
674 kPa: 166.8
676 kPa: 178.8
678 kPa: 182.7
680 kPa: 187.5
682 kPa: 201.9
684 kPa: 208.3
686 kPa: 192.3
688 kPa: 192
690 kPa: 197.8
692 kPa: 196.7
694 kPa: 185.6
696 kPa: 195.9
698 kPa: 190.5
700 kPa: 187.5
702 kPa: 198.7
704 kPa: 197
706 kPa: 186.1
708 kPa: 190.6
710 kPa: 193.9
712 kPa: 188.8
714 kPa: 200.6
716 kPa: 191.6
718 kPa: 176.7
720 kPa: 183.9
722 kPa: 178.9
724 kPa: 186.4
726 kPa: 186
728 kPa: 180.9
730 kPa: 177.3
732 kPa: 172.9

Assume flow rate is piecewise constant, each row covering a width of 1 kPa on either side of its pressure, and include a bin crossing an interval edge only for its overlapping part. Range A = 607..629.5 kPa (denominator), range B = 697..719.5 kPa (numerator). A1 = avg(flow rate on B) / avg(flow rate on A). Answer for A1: 1.7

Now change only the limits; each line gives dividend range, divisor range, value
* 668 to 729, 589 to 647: 1.25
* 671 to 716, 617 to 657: 1.29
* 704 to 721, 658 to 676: 1.42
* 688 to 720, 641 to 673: 1.35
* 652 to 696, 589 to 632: 1.14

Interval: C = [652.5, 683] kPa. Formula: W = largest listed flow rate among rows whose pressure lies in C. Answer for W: 201.9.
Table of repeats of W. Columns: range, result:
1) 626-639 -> 177.3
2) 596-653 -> 184.6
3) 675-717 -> 208.3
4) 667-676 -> 178.8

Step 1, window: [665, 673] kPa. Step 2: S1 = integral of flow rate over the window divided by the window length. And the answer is 138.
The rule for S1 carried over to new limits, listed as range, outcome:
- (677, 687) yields 195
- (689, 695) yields 193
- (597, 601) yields 176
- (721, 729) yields 183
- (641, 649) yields 177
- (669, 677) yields 160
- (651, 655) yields 144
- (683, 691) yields 198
